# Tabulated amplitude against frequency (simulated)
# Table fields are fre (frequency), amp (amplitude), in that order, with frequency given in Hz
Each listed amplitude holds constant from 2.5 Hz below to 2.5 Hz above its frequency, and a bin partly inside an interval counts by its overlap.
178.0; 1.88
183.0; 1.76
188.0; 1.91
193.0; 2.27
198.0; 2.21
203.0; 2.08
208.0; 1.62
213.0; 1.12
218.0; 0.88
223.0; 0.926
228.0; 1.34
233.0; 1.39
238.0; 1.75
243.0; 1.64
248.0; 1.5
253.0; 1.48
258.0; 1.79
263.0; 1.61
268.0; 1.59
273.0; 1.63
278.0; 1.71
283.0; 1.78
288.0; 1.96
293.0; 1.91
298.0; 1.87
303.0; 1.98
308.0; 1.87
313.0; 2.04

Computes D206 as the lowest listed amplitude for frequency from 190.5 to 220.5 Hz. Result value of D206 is 0.88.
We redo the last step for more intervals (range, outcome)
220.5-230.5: 0.926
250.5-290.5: 1.48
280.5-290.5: 1.78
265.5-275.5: 1.59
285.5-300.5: 1.87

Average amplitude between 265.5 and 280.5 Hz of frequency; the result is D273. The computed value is 1.64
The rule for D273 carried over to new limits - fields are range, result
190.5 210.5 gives 2.05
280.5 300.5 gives 1.88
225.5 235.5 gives 1.36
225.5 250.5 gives 1.52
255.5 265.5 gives 1.7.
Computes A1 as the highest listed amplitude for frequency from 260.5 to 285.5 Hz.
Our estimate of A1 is 1.78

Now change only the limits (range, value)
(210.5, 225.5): 1.12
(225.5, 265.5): 1.79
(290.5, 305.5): 1.98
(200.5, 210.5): 2.08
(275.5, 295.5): 1.96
